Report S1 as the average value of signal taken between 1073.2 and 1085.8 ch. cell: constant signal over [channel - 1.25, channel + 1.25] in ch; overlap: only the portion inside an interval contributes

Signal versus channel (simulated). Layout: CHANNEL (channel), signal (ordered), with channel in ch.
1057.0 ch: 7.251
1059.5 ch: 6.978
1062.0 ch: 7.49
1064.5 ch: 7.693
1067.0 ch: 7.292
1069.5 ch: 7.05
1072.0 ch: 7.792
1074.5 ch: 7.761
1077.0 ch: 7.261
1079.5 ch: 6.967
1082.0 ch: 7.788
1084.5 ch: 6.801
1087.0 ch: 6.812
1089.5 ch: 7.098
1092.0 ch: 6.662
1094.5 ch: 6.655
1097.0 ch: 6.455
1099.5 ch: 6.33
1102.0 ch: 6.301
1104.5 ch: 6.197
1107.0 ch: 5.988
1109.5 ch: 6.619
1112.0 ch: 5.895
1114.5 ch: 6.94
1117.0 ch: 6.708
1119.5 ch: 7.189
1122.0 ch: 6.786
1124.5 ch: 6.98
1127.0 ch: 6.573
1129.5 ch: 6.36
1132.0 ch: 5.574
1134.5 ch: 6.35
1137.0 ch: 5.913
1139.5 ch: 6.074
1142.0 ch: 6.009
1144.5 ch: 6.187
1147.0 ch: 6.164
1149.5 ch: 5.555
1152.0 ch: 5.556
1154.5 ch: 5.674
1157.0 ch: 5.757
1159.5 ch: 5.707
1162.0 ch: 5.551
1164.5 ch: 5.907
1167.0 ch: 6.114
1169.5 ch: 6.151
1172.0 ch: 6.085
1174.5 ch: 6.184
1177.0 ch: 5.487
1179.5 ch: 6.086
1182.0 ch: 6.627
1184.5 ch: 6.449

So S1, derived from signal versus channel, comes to 7.32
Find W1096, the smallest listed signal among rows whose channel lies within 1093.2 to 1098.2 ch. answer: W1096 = 6.455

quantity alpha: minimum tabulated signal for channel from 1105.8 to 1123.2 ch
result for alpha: 5.895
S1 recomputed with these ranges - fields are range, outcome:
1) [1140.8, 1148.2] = 6.12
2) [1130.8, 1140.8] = 5.98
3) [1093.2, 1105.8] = 6.39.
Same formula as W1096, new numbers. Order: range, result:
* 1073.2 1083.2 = 6.967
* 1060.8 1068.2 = 7.292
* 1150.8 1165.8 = 5.551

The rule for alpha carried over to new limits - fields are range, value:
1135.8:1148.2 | 5.913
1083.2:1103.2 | 6.301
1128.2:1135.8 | 5.574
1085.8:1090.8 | 6.812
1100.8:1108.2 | 5.988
